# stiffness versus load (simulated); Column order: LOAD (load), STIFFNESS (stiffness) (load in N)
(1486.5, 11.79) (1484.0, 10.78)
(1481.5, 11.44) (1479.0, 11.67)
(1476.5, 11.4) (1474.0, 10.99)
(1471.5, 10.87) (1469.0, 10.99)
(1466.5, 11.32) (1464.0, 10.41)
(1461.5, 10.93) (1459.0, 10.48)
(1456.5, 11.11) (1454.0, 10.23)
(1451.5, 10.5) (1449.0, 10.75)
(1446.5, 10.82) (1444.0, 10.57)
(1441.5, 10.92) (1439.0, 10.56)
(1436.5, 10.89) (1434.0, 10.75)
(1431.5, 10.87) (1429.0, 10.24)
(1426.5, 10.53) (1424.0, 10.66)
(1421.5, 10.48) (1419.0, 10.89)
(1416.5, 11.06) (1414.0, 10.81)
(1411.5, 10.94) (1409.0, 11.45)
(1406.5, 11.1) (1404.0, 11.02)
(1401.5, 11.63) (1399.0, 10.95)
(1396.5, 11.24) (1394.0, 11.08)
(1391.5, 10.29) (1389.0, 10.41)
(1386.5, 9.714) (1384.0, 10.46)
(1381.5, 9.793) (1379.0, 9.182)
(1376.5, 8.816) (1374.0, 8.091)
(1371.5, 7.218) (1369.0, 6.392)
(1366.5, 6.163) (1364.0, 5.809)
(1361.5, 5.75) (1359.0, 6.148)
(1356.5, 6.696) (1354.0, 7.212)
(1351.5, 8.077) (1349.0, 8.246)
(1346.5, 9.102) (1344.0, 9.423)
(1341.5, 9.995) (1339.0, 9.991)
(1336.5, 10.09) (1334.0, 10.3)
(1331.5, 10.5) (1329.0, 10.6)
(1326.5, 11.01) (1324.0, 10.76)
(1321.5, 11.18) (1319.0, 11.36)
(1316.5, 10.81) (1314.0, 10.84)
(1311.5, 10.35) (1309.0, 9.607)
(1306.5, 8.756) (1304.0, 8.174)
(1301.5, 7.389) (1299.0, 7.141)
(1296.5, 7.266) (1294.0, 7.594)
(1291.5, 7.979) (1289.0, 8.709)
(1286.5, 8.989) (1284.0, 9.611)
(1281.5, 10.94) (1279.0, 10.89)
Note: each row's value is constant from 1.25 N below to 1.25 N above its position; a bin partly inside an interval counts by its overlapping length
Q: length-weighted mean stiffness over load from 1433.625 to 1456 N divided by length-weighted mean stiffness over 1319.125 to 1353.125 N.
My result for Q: 1.07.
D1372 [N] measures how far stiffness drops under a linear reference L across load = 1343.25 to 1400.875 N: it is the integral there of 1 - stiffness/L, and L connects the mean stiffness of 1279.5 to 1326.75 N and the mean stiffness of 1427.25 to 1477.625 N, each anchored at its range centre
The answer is 8.53 N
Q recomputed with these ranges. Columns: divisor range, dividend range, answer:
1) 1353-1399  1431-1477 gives 1.28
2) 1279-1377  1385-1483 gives 1.23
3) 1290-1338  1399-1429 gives 1.14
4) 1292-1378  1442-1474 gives 1.23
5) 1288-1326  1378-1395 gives 1.10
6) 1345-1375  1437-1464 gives 1.51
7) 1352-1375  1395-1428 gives 1.65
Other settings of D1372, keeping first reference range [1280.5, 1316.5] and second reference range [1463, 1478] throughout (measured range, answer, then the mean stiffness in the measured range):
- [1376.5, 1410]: -1.69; 10.6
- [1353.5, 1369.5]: 5.62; 6.26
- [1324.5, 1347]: -2.03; 10.2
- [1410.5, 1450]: -0.83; 10.7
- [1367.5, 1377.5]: 2.28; 7.56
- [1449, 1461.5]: 0.23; 10.6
